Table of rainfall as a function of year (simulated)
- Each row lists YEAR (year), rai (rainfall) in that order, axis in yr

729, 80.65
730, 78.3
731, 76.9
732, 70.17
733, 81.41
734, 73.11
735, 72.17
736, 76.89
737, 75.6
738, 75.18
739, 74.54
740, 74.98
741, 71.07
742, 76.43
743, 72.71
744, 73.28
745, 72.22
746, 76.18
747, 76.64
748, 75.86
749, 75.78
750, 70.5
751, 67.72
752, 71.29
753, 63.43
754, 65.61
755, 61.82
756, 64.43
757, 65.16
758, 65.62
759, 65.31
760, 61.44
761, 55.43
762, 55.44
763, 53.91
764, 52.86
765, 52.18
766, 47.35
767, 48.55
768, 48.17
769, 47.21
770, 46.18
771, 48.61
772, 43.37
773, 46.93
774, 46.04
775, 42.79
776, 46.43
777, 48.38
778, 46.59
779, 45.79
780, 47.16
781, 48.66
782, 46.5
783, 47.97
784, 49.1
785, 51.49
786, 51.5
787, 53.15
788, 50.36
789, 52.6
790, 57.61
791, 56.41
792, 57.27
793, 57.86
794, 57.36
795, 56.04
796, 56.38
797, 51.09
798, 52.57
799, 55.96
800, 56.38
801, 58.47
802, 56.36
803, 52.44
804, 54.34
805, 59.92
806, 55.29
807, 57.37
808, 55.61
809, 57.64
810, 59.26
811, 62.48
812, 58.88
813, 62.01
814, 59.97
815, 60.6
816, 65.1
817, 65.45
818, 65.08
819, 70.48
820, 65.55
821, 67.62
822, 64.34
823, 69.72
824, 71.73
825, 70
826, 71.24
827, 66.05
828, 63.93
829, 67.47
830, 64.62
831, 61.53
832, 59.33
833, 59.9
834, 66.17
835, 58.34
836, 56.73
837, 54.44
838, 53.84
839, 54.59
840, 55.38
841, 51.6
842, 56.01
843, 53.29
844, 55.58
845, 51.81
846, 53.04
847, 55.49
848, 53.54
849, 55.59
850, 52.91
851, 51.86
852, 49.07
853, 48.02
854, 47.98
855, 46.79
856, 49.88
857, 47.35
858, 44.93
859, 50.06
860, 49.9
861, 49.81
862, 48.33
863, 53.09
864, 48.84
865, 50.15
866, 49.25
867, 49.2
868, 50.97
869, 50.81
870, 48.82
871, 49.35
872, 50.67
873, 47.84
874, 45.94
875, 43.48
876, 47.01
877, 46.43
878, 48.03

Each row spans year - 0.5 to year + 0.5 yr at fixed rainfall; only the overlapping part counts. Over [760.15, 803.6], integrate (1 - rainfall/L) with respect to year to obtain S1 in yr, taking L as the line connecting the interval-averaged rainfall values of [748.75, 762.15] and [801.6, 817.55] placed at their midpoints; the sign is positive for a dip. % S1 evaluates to 7.5 yr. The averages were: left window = 65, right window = 59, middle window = 51.3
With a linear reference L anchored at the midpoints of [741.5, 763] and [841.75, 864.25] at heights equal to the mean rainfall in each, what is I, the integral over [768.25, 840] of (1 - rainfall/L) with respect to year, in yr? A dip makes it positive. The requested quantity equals 2.4 yr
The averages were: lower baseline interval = 67.9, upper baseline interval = 51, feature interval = 56.7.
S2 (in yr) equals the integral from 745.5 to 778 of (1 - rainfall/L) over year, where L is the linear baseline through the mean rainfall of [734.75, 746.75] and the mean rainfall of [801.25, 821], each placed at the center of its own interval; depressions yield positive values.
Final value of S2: 5.8 yr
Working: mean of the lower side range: 74.4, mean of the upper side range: 60.4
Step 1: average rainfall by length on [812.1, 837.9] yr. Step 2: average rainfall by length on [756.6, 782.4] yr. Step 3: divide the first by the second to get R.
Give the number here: 1.26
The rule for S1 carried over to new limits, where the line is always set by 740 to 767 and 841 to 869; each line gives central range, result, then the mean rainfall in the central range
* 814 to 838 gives -4.0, 64.3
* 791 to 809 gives 0.9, 56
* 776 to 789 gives 2.6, 48.9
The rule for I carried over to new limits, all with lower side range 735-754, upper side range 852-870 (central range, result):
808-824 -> -1.5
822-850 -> -2.7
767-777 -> 3.1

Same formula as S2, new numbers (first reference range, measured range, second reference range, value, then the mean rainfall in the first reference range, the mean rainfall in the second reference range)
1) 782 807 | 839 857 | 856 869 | -0.60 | 54.4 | 49.4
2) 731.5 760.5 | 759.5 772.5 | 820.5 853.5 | 3.37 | 71.3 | 58.9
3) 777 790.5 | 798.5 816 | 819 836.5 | -0.01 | 49.8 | 65.1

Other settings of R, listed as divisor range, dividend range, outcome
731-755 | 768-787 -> 0.65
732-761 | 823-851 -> 0.83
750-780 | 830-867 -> 0.97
